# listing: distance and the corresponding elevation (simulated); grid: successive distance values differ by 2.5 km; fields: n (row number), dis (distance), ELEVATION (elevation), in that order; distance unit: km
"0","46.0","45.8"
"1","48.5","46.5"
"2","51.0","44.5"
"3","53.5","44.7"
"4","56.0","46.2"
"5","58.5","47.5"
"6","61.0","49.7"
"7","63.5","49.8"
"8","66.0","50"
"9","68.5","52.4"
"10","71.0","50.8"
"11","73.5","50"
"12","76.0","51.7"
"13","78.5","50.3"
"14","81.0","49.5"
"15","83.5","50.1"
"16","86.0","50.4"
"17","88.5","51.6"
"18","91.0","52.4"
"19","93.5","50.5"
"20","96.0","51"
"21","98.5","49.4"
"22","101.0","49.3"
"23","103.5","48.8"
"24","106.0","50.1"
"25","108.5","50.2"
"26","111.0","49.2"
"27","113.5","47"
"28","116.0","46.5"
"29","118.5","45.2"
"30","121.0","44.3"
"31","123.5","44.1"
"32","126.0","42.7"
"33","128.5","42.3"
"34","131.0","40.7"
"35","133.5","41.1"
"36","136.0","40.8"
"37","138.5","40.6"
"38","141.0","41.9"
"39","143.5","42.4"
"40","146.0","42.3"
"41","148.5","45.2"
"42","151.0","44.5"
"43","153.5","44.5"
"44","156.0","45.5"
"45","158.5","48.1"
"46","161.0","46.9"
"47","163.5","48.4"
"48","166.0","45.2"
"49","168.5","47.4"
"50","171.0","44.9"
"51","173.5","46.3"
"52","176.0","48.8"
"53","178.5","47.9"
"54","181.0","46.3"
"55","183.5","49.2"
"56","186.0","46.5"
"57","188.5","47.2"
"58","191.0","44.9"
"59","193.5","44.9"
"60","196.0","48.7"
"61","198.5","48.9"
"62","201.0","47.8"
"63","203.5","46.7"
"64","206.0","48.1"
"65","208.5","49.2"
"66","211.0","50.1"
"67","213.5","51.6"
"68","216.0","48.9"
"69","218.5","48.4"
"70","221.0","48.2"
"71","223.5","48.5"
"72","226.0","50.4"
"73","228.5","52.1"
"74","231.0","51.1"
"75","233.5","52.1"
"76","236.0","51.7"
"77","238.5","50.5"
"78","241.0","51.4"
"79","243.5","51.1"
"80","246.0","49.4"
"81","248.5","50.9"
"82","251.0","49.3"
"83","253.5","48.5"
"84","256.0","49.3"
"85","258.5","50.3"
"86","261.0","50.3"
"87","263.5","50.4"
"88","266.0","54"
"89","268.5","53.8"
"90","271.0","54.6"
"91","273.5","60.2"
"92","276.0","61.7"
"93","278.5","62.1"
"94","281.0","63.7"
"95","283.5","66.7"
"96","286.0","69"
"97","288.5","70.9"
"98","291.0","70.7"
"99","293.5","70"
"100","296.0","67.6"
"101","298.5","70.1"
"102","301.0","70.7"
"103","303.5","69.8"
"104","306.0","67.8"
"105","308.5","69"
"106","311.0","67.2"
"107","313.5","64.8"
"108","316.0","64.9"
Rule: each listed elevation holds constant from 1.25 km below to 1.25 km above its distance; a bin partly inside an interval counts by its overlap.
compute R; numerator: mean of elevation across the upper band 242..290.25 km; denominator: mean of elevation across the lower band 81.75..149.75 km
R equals 1.21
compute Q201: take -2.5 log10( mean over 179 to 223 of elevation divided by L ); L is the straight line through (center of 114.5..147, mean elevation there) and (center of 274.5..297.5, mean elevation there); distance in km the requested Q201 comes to 0.12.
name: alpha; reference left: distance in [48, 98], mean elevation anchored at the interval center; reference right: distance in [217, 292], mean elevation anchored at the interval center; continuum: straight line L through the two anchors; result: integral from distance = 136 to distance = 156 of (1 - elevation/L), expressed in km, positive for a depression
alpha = 3.3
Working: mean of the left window 49.5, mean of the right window 54.6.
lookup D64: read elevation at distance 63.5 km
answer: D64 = 49.8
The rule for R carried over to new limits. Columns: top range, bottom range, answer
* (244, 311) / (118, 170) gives 1.37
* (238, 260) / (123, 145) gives 1.20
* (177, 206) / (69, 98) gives 0.93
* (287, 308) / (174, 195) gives 1.48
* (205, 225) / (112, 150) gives 1.14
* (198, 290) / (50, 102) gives 1.07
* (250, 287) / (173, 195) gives 1.20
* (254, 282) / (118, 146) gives 1.31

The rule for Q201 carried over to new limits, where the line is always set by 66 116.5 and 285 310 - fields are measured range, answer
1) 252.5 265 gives 0.303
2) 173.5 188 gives 0.225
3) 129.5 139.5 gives 0.307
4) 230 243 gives 0.236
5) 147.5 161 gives 0.222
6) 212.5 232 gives 0.244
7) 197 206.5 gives 0.254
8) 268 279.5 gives 0.149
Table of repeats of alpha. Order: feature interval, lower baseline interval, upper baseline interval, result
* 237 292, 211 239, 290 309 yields 4.0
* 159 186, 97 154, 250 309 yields 1.5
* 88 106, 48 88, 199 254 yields -0.4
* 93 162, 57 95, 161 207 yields 4.8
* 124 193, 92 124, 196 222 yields 5.2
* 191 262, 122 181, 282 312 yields 9.4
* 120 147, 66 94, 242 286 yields 5.2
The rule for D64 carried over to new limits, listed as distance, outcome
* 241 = 51.4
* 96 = 51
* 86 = 50.4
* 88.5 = 51.6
